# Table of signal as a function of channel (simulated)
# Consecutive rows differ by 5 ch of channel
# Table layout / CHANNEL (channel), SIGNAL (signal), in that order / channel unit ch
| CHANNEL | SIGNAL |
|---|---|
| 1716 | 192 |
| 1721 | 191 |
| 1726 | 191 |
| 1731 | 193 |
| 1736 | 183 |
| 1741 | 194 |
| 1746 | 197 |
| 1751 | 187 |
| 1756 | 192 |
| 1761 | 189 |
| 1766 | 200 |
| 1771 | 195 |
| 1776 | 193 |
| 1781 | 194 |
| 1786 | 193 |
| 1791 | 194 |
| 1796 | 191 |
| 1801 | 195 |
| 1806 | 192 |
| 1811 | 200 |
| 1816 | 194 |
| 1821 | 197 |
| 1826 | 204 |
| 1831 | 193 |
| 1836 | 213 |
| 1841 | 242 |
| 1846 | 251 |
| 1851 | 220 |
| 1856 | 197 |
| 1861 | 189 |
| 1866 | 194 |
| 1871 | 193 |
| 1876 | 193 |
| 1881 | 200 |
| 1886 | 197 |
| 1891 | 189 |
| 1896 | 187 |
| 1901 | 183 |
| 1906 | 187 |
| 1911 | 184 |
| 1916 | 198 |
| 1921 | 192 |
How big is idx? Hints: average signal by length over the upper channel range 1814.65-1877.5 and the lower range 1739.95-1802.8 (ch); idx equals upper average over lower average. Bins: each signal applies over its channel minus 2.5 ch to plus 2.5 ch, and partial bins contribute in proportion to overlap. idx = 1.07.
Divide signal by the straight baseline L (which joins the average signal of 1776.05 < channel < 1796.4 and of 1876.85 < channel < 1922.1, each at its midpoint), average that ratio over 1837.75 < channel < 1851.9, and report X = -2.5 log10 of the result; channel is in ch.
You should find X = -0.23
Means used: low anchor 193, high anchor 191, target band 238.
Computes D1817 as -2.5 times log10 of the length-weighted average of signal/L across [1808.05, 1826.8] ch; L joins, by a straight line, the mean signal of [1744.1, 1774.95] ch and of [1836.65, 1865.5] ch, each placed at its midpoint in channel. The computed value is 0.06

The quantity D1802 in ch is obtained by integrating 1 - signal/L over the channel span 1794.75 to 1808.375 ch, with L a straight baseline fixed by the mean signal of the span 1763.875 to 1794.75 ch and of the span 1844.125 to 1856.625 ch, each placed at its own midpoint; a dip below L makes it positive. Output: 0.8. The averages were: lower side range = 195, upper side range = 225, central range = 193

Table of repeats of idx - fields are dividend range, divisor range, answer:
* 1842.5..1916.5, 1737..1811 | 1.02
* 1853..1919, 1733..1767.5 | 1.00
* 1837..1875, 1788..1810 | 1.09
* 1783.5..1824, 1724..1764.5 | 1.02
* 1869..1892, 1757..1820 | 1.00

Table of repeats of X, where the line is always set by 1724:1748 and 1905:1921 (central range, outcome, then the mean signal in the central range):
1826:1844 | -0.13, 215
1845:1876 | -0.07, 204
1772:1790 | -0.01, 194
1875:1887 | -0.04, 197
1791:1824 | -0.02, 195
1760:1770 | -0.02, 195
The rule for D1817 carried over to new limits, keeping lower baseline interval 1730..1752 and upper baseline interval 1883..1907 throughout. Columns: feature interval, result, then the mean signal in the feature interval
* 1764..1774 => -0.04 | 197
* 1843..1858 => -0.18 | 224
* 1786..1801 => -0.02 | 193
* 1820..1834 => -0.05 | 199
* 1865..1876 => -0.02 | 193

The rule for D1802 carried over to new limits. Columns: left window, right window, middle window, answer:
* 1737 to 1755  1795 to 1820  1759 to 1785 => -0.16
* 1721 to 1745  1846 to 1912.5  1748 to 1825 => -0.57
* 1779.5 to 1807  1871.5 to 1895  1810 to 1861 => -4.40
